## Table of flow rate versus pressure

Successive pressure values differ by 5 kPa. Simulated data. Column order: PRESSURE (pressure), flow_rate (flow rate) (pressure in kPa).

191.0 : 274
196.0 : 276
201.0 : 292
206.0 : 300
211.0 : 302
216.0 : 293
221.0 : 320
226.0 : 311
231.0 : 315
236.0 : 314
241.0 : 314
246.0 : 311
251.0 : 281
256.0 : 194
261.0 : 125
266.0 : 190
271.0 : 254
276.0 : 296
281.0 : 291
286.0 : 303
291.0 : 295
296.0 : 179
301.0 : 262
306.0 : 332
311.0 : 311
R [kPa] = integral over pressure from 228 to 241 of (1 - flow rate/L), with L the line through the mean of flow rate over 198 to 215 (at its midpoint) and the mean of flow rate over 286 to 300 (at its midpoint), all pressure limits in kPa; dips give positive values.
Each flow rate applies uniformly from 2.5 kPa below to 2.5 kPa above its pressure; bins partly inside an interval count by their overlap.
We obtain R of -1.5 kPa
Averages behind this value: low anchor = 297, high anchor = 251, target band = 314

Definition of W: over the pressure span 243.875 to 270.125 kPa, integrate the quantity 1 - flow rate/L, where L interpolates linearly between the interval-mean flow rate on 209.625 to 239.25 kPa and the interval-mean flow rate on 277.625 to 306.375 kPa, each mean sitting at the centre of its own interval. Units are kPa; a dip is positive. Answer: 6.44 kPa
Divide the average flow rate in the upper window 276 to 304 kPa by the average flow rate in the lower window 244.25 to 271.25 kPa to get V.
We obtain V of 1.22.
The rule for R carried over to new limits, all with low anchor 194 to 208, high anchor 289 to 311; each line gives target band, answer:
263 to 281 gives 1.7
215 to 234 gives -1.7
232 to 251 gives -1.8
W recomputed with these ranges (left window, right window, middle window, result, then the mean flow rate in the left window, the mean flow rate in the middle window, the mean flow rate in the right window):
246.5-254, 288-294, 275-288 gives -0.5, 283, 296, 286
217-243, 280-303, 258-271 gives 4.9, 314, 177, 264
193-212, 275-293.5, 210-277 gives 5.0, 291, 272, 296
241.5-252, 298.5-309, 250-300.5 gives 10.0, 302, 240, 298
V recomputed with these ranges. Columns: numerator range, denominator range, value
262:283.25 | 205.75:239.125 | 0.80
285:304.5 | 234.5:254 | 0.86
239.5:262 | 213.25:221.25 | 0.83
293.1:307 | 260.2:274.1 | 1.24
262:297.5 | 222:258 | 0.87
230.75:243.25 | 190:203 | 1.12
